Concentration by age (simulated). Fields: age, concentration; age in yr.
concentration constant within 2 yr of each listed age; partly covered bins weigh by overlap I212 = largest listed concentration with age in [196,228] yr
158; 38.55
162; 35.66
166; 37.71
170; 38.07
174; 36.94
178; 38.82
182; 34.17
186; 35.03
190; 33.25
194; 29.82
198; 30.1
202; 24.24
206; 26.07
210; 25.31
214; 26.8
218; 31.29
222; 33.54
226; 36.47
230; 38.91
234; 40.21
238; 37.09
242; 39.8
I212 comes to 36.47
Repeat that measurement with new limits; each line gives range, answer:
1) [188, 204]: 33.25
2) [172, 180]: 38.82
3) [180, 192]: 35.03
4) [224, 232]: 38.91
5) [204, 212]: 26.07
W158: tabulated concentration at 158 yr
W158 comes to 38.55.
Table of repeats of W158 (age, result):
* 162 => 35.66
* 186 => 35.03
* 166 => 37.71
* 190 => 33.25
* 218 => 31.29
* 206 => 26.07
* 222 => 33.54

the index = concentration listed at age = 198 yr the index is 30.1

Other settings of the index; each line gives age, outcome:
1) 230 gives 38.91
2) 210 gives 25.31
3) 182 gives 34.17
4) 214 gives 26.8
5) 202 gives 24.24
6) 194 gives 29.82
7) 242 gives 39.8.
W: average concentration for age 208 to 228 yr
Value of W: 30.7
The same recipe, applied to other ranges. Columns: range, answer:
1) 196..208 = 26.8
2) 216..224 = 32.4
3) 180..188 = 34.6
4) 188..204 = 29.4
